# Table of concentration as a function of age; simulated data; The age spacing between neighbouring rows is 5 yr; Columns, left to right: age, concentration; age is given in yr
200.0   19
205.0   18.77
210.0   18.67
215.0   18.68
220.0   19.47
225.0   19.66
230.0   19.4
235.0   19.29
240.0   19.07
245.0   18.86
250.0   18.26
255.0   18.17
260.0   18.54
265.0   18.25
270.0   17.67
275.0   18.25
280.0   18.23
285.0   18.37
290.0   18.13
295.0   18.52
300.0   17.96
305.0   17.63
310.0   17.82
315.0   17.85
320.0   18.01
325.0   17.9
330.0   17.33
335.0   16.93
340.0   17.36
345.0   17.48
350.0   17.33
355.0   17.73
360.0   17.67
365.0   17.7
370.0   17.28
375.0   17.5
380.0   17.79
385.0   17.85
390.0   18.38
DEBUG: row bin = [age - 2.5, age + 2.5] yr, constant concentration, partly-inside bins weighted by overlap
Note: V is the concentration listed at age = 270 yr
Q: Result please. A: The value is 17.67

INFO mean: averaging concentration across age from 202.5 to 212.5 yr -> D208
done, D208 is 18.7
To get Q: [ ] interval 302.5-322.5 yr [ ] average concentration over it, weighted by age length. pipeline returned 17.8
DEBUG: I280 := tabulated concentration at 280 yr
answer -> 18.23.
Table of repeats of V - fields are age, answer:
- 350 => 17.33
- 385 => 17.85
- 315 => 17.85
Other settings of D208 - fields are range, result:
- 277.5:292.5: 18.2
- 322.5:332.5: 17.6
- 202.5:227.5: 19.1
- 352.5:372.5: 17.6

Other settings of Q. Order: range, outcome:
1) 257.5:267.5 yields 18.4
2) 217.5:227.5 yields 19.6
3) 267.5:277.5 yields 18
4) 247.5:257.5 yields 18.2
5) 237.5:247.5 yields 19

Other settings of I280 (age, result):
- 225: 19.66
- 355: 17.73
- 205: 18.77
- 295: 18.52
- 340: 17.36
